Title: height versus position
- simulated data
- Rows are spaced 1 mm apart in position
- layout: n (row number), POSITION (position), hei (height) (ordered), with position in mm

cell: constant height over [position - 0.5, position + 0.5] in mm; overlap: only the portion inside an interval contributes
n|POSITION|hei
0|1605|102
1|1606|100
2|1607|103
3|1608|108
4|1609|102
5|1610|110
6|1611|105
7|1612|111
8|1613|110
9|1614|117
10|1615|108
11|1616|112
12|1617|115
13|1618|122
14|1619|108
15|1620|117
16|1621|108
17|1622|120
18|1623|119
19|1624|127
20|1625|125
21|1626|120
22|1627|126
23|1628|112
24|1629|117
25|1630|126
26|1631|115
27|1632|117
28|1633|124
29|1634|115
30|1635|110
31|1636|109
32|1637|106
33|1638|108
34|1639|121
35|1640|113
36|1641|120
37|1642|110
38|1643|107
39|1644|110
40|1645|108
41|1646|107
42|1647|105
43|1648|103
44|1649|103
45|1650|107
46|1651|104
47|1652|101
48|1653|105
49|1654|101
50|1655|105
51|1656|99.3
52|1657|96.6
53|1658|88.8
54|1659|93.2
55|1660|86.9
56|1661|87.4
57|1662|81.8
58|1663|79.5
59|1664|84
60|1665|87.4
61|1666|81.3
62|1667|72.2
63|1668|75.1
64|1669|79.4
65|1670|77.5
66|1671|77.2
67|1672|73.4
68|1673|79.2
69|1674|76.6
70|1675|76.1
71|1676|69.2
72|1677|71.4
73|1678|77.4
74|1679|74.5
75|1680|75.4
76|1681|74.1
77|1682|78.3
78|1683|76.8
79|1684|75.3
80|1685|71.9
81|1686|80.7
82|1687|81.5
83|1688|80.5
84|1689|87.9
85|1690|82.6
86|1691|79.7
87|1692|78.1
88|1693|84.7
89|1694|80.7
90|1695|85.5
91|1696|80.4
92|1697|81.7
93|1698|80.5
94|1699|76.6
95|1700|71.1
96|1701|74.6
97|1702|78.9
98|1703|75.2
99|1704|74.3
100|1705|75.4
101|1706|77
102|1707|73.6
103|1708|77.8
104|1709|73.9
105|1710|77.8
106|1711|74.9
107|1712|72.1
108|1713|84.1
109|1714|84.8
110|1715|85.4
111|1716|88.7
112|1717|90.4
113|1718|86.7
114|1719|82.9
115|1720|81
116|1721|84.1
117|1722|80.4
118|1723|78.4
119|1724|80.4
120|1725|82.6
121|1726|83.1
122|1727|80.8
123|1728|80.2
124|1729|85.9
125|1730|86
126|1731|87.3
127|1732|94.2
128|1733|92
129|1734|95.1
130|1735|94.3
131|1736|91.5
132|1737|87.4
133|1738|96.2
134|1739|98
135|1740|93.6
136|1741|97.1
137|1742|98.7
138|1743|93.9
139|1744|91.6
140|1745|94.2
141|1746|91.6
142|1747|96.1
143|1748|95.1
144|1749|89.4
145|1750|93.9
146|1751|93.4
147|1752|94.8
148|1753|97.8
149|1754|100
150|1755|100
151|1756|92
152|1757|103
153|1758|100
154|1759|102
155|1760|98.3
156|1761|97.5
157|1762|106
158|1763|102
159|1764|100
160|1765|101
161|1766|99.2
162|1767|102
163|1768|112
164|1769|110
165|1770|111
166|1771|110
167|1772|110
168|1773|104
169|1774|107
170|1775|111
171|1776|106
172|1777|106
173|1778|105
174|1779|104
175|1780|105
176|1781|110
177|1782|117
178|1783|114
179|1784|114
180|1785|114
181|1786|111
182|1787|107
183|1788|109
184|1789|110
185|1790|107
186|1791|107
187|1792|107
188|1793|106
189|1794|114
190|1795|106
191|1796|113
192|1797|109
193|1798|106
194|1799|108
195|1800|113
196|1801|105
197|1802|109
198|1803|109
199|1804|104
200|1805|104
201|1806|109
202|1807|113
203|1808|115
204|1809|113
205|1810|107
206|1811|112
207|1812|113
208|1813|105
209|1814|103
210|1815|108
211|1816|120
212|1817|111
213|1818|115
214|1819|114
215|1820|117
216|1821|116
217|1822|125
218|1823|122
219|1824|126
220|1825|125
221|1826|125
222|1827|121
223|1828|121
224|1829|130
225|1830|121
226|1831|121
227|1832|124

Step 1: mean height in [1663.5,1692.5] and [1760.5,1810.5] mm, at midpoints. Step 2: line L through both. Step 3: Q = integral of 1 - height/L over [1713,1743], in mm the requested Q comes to 1.3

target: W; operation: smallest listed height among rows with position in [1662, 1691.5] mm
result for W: 69.2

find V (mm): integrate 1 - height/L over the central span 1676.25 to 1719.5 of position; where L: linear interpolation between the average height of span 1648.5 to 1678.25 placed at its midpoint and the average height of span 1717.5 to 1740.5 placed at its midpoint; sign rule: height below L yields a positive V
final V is 3.95 mm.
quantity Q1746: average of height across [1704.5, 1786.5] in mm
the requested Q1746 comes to 94.5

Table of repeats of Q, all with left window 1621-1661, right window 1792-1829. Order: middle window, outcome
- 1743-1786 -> 3.63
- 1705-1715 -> 3.01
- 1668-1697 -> 8.51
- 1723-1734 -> 2.57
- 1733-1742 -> 1.39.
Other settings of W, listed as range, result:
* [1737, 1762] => 87.4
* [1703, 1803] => 72.1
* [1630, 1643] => 106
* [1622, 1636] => 109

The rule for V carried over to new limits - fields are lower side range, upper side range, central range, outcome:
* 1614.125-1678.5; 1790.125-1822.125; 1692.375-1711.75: 5.0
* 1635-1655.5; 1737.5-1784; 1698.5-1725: 6.3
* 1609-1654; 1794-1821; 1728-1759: 4.8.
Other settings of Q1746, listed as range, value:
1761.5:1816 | 108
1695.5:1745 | 84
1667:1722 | 78.6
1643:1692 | 86.6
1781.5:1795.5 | 110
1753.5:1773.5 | 103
